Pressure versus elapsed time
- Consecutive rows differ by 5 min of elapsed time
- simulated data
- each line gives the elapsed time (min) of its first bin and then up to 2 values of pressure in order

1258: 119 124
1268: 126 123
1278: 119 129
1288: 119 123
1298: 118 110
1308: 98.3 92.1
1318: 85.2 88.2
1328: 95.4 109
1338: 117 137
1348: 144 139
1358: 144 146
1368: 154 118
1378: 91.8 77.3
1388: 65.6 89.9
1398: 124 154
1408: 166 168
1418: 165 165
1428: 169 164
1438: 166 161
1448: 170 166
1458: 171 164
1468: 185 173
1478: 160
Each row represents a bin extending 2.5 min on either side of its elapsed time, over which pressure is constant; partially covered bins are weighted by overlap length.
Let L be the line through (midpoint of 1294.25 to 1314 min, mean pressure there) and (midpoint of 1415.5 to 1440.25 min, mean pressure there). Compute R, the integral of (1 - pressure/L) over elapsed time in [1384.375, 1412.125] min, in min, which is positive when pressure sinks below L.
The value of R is 5.8 min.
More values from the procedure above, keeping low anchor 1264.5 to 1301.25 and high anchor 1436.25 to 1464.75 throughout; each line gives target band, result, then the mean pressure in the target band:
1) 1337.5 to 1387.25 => 6.1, 125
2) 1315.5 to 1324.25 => 3.0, 86.5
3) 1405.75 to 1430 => -1.3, 167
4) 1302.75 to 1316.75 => 3.5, 97.2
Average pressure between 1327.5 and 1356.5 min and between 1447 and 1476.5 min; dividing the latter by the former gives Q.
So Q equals 1.4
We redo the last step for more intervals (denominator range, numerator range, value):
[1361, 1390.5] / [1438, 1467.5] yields 1.55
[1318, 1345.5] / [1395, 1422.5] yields 1.45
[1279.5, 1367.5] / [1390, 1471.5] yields 1.34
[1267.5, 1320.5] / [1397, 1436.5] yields 1.43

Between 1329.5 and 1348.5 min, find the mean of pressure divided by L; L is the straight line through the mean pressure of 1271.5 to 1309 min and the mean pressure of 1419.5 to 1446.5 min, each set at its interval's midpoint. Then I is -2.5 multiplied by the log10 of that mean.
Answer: 0.09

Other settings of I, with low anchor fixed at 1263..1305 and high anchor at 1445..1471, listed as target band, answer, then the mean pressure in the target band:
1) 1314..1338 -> 0.35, 96.7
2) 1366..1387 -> 0.36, 106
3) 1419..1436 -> -0.02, 166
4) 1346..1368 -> -0.02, 144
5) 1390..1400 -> 0.42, 104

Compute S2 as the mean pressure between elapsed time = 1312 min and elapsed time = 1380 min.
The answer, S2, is 119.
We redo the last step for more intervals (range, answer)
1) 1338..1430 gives 134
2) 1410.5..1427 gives 166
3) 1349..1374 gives 142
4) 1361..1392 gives 107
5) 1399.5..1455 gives 164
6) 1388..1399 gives 95.2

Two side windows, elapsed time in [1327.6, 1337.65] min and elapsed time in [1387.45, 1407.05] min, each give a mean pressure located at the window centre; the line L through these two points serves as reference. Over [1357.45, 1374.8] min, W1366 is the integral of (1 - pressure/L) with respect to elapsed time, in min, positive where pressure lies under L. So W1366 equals -4.5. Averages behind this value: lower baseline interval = 107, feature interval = 141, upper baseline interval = 117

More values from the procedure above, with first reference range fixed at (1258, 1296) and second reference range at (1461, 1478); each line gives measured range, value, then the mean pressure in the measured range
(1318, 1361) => 6.0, 120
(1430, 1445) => 0.0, 164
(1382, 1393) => 5.6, 74.8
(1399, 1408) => 0.2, 152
